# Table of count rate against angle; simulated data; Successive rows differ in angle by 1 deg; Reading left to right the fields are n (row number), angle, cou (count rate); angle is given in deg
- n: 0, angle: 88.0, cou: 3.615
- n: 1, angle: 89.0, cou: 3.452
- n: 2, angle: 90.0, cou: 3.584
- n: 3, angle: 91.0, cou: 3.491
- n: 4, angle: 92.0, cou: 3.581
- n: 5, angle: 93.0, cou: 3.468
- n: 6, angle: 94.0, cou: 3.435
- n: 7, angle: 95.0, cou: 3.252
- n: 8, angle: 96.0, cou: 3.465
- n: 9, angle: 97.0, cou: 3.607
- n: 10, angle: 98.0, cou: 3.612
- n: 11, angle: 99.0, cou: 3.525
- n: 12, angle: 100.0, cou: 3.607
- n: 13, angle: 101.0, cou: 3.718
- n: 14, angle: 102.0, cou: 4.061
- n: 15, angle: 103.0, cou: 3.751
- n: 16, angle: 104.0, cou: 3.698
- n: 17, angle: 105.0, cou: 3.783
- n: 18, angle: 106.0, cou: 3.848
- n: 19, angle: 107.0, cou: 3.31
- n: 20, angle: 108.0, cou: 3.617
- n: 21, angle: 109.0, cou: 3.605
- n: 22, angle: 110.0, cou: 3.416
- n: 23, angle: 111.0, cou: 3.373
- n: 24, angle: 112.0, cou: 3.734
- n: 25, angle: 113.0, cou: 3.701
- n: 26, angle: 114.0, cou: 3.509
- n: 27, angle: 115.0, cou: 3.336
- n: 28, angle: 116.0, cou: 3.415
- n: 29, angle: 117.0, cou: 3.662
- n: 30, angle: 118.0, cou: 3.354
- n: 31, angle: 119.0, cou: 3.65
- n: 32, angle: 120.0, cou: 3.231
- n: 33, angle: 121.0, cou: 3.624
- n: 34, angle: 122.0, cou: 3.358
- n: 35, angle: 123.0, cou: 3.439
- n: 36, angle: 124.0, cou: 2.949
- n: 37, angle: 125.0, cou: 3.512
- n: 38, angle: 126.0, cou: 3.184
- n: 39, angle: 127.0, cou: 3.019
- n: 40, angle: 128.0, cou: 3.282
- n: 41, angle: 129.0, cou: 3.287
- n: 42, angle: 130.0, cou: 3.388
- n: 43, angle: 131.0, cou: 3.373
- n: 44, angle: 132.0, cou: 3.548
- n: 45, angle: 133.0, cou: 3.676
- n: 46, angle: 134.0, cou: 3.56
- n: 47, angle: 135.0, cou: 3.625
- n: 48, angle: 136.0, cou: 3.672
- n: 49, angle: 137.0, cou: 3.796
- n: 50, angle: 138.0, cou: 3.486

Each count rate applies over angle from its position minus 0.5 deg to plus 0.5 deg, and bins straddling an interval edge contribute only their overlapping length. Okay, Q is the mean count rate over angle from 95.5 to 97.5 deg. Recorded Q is 3.54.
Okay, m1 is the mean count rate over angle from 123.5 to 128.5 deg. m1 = 3.19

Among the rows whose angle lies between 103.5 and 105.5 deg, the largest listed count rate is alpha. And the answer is 3.783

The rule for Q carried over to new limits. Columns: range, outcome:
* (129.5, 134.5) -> 3.51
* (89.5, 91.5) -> 3.54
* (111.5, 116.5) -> 3.54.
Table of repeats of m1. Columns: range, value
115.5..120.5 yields 3.46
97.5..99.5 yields 3.57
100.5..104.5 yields 3.81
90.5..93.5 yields 3.51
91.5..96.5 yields 3.44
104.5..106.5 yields 3.82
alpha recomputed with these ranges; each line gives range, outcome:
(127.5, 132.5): 3.548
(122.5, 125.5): 3.512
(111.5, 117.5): 3.734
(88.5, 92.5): 3.584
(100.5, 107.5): 4.061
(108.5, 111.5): 3.605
